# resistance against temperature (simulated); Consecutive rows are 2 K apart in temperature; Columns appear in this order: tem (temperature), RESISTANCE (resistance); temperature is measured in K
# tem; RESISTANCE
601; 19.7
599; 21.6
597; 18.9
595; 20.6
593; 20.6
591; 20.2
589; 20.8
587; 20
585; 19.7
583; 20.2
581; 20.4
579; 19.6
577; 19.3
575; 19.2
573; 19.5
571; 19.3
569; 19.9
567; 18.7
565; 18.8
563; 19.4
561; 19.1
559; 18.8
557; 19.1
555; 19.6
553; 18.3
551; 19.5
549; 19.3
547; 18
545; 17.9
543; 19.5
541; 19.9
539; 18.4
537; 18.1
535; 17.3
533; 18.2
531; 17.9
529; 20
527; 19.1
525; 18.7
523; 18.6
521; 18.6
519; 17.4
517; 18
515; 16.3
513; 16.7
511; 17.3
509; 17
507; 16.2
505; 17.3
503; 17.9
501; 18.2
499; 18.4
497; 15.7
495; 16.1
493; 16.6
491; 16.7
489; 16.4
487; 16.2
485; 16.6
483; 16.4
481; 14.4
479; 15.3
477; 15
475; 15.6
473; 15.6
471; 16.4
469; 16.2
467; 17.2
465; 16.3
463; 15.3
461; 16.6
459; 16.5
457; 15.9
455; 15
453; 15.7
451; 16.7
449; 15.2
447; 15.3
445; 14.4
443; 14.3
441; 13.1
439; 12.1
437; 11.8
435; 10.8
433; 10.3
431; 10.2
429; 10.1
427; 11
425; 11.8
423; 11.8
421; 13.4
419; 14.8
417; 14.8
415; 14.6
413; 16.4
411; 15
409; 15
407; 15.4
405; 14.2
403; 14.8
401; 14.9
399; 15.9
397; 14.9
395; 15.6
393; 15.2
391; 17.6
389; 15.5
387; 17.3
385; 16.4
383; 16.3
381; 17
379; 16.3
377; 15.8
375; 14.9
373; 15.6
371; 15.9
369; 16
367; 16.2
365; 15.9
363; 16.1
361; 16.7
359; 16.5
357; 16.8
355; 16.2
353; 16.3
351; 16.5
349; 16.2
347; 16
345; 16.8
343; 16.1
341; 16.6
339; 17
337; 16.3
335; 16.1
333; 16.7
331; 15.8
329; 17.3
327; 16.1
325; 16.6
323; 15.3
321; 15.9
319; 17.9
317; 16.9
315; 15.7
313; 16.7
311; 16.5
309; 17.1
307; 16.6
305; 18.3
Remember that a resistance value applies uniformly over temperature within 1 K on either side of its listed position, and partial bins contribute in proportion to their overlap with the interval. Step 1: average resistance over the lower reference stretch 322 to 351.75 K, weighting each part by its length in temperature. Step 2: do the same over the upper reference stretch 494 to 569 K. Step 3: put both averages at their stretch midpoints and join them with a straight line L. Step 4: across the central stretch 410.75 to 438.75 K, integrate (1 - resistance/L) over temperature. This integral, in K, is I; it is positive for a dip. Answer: 7.6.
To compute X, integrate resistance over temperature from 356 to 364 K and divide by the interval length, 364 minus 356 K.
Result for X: 16.5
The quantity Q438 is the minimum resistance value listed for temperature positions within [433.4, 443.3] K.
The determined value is 10.8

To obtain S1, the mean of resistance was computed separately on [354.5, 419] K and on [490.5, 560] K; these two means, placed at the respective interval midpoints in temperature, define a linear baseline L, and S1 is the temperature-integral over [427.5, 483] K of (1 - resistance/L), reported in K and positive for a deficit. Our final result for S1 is 8.0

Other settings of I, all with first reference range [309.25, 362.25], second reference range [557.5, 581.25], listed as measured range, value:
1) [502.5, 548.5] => 1.8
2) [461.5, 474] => 1.3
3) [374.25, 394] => 0.9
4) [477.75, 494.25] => 2.0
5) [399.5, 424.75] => 4.1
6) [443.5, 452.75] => 1.3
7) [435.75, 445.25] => 2.5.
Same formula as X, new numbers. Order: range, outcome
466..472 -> 16.6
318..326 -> 16.4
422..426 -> 11.8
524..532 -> 18.9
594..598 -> 19.8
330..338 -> 16.2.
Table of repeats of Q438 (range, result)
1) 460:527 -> 14.4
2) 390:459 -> 10.1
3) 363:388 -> 14.9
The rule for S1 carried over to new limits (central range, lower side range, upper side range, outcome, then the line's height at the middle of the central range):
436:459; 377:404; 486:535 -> 2.90 K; 16.7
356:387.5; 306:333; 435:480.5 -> -0.45 K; 16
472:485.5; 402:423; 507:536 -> 0.90 K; 16.6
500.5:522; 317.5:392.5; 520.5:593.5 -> 1.38 K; 18.5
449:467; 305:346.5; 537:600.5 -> 2.09 K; 18.1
